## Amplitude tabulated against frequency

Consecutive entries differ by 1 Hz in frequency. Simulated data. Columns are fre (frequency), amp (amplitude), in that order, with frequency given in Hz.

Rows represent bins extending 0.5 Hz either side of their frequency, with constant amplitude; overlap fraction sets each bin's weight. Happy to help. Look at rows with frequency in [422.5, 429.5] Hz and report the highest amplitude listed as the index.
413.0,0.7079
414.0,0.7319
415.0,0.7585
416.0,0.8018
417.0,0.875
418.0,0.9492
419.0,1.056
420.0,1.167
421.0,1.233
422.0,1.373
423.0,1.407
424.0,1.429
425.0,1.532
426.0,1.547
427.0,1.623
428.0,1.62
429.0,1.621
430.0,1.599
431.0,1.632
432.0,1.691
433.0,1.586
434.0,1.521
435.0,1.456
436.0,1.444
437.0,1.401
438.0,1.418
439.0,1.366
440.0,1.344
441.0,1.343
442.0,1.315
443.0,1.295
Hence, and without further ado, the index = 1.623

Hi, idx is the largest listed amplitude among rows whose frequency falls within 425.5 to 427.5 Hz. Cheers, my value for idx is 1.623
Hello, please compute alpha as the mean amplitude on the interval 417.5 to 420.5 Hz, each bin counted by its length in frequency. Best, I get 1.06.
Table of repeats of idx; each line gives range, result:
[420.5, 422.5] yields 1.373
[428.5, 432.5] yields 1.691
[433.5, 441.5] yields 1.521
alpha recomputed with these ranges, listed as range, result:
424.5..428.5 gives 1.58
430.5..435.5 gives 1.58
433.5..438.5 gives 1.45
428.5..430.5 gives 1.61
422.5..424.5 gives 1.42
